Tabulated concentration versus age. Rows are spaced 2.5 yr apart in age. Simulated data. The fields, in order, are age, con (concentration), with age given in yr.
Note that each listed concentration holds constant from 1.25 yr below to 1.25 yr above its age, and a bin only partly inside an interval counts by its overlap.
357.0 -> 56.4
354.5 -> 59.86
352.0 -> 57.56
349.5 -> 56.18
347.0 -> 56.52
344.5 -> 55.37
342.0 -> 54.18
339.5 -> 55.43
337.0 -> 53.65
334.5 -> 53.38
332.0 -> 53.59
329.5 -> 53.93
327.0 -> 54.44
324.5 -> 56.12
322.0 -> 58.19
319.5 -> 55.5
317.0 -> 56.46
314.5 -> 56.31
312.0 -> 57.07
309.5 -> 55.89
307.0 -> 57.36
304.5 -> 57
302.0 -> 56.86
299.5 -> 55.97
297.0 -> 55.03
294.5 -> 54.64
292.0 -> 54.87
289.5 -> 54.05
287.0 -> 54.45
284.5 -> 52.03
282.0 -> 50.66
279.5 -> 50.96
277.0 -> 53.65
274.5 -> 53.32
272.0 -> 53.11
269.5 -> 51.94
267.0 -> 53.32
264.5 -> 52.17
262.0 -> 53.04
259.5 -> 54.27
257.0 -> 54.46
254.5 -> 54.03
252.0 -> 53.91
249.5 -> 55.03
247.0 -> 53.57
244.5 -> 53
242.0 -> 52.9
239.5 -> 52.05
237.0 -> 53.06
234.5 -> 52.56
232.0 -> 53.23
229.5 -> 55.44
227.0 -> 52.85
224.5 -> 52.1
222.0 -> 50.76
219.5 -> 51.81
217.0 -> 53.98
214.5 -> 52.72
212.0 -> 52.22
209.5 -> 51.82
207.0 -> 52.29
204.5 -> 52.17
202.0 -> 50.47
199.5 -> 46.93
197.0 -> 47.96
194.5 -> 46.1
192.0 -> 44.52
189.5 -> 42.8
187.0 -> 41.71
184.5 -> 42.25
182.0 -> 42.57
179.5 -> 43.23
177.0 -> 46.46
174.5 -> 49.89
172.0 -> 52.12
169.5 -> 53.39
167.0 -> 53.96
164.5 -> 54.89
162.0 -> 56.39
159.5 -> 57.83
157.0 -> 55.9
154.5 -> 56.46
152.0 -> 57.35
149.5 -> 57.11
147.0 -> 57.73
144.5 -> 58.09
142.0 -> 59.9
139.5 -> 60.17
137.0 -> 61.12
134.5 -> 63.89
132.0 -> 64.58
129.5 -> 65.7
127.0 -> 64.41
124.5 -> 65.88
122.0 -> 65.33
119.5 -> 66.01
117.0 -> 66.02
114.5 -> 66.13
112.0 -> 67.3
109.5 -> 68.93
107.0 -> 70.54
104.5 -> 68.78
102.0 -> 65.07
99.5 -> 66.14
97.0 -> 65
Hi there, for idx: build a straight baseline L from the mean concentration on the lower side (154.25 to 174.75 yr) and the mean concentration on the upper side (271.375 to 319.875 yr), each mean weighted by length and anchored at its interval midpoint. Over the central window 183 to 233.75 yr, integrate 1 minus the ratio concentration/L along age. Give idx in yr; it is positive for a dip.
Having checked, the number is 4.6 yr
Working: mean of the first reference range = 54.7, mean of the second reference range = 54.8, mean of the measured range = 49.7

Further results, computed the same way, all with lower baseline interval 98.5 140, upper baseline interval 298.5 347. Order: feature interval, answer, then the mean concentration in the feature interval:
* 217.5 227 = 1.4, 51.9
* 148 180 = 4.9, 53.7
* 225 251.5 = 2.9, 53.3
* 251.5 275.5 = 2.1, 53.3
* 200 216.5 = 2.6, 51.8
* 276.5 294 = 1.4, 53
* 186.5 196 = 2.8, 44.1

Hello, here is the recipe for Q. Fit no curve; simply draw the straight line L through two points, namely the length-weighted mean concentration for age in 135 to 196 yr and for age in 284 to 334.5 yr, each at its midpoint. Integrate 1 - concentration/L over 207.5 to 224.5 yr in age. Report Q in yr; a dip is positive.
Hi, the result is 0.4 yr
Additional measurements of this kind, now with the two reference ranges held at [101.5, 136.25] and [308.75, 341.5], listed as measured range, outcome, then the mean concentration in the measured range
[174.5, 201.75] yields 7.69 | 44.9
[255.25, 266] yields 0.96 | 53.5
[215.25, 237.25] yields 2.81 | 52.9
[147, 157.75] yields 1.27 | 56.9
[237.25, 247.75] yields 1.21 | 52.9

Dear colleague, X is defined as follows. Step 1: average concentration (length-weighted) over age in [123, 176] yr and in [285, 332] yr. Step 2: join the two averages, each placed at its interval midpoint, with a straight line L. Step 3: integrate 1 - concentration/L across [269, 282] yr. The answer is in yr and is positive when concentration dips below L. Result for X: 0.9 yr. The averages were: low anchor 58.4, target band 52.4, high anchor 55.7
